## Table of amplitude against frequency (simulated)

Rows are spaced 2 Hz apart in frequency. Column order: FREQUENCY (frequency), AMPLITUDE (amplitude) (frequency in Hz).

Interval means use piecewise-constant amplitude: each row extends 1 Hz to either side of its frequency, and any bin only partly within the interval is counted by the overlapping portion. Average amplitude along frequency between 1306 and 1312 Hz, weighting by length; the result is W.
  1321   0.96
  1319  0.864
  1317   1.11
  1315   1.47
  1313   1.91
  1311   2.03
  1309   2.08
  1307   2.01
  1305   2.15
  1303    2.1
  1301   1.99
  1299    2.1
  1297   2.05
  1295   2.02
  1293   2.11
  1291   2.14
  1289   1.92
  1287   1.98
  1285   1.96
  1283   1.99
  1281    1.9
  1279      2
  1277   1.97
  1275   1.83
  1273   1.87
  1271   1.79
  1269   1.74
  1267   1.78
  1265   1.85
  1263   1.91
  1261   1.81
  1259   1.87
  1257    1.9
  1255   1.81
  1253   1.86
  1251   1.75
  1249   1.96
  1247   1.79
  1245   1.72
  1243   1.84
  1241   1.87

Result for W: 2.04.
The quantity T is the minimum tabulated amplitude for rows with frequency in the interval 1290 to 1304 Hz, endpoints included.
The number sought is 1.99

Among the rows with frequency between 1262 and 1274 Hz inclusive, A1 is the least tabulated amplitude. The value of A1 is 1.74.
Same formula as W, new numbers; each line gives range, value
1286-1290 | 1.95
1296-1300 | 2.08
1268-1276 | 1.81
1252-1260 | 1.86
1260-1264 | 1.86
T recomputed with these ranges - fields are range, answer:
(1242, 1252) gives 1.72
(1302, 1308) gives 2.01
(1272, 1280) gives 1.83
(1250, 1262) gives 1.75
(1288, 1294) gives 1.92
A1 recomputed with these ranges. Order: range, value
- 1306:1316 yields 1.47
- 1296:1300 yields 2.05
